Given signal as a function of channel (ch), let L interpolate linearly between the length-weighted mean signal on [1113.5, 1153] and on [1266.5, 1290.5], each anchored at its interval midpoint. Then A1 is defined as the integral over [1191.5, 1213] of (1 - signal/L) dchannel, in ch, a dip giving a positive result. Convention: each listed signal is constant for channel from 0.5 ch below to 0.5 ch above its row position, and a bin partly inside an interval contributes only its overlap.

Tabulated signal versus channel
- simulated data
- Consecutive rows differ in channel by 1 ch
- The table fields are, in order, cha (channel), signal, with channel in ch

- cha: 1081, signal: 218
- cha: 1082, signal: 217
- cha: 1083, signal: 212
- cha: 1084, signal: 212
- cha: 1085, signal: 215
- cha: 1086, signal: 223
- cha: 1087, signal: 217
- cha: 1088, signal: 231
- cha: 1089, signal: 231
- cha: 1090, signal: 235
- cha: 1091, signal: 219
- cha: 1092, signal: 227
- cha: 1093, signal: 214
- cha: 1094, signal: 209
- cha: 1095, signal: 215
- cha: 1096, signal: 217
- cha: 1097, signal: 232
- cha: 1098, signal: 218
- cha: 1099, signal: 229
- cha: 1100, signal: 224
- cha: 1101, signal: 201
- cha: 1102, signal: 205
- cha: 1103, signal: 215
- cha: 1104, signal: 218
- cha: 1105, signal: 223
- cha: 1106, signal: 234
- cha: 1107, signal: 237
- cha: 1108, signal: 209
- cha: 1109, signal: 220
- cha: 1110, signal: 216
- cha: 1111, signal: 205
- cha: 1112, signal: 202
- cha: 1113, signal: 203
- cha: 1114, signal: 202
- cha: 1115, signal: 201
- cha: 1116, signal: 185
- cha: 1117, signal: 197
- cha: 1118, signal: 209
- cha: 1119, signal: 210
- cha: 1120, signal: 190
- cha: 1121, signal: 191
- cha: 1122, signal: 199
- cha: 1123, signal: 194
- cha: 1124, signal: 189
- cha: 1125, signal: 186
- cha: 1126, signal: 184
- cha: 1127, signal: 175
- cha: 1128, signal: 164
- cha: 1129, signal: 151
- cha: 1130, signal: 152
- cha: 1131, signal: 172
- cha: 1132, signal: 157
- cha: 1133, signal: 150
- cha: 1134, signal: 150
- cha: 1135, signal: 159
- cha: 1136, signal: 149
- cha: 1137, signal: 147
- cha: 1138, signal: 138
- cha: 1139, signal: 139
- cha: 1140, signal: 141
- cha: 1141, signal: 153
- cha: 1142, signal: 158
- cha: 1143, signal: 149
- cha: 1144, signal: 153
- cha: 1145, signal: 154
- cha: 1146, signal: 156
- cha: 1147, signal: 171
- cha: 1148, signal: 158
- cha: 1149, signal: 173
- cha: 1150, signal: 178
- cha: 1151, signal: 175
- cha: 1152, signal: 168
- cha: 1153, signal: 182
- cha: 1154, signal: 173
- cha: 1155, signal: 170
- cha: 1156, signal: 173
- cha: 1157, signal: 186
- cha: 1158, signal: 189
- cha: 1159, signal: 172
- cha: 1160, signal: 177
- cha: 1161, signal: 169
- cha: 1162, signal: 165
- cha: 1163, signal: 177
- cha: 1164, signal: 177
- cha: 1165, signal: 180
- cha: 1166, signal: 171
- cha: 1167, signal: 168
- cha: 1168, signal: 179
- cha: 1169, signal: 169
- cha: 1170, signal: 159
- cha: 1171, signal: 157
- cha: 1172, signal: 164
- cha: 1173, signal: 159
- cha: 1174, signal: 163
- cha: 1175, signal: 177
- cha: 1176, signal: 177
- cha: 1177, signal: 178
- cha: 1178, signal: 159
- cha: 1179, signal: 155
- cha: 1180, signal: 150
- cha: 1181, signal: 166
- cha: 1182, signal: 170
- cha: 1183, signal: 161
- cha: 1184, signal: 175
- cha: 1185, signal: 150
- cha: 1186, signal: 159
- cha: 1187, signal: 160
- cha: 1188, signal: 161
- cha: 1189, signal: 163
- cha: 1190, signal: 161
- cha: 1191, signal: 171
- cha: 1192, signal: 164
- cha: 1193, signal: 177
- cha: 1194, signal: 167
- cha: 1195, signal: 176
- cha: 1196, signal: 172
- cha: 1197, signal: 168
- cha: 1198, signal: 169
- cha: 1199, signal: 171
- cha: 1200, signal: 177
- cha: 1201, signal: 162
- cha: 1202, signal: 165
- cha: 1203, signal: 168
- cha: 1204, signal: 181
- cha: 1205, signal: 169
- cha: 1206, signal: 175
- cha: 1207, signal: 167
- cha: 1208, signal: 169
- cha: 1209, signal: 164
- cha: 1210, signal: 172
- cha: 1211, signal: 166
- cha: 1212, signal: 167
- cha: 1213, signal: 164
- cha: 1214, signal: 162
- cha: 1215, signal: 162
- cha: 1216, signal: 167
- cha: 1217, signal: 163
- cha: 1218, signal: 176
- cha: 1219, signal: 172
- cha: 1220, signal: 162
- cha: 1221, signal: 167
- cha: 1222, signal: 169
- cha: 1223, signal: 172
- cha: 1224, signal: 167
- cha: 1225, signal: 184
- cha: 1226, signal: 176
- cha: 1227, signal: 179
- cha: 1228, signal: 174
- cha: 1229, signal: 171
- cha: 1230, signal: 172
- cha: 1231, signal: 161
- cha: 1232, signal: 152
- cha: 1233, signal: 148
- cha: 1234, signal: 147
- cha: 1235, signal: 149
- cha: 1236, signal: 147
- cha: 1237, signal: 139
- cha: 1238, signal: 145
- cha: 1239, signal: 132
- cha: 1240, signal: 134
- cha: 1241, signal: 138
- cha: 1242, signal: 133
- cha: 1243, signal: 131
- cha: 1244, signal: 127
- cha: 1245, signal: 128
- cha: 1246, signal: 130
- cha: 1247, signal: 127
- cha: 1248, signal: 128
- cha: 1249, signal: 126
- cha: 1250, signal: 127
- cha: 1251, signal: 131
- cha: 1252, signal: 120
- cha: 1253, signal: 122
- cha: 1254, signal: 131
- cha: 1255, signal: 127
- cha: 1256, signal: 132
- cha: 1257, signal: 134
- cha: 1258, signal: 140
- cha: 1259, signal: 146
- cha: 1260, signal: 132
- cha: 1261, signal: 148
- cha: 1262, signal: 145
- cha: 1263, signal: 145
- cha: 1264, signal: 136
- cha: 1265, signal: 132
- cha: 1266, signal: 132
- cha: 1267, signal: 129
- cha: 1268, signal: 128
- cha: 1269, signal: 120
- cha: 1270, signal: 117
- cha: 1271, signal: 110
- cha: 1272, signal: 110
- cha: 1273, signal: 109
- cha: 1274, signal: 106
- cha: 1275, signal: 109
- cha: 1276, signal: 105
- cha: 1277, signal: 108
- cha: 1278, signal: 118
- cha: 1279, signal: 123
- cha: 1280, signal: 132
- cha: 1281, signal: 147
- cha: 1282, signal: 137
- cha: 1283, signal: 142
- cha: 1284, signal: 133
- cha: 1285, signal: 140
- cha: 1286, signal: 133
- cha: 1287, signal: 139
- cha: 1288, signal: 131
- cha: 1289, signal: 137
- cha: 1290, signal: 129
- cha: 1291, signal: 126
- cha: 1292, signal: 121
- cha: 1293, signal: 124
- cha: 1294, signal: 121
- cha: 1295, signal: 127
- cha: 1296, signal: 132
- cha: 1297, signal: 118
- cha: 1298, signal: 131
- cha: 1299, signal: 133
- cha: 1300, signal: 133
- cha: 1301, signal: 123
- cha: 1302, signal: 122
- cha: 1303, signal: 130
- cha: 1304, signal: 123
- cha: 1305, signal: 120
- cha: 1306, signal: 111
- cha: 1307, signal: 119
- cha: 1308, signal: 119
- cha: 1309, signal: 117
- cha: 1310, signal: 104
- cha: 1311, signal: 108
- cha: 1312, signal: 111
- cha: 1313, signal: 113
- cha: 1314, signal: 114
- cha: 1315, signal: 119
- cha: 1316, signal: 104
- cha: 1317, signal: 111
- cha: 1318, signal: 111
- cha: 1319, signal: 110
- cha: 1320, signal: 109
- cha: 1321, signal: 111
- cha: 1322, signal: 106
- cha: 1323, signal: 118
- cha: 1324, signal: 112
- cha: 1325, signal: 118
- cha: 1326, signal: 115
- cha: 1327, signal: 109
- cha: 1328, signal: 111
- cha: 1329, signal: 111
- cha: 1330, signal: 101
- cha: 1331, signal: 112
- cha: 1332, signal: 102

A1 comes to -3.07 ch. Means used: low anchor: 170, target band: 170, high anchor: 125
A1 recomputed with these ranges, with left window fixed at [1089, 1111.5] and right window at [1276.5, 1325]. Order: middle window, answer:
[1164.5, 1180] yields 1.5 ch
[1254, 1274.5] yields 1.6 ch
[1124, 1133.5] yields 1.8 ch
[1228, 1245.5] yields 0.9 ch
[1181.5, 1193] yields 0.9 ch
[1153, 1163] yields 0.8 ch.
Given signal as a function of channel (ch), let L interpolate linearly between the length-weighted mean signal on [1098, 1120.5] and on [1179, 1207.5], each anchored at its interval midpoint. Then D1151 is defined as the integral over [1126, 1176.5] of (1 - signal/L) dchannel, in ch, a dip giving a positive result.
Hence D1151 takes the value 6.3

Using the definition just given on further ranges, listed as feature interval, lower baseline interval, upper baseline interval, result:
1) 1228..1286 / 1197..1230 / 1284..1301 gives 5.69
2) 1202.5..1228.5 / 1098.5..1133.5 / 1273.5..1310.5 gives -2.25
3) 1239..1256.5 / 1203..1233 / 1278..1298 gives 2.70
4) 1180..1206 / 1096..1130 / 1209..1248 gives 0.47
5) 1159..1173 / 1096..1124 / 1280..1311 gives 1.14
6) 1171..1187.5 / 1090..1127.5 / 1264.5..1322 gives 1.09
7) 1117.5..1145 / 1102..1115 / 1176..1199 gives 4.65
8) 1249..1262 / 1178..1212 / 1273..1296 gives 0.62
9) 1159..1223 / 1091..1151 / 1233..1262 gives -4.00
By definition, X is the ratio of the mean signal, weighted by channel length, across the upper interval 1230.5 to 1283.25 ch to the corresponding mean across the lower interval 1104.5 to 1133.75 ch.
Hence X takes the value 0.68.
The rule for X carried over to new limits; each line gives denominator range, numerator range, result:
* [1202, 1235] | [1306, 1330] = 0.67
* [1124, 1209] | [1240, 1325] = 0.75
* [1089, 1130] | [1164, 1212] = 0.81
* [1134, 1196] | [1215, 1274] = 0.87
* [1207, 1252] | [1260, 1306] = 0.82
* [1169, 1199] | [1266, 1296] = 0.75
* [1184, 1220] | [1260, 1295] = 0.76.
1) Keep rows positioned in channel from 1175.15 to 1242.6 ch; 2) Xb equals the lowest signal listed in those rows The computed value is 132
